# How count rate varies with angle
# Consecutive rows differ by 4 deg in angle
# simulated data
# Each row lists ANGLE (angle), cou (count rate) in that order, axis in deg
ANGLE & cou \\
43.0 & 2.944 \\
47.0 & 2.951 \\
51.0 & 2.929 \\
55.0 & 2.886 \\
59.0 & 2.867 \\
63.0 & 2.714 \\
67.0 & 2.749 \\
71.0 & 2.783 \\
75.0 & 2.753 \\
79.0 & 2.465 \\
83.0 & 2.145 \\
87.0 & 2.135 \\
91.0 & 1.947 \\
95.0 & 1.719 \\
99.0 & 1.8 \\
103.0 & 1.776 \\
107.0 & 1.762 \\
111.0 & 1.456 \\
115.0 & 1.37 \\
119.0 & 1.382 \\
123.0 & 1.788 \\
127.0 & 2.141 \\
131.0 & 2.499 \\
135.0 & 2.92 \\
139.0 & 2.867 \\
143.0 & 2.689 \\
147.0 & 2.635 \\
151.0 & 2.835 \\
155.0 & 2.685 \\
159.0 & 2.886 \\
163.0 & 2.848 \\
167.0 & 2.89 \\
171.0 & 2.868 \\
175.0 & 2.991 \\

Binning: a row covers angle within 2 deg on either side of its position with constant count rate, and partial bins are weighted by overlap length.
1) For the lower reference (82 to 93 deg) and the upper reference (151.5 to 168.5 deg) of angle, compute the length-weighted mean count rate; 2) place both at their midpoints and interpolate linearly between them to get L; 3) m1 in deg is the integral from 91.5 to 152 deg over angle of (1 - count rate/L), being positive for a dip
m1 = 8.8 deg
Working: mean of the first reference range 2.07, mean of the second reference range 2.83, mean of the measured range 2.09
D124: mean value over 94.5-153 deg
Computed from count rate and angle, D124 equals 2.12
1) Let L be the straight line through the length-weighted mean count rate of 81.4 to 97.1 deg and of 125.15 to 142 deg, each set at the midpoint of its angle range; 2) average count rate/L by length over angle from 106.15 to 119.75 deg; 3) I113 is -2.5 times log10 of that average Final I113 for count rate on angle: 0.49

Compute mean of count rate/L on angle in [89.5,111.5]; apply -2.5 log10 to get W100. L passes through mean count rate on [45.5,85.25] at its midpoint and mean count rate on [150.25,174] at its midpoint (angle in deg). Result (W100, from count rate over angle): 0.490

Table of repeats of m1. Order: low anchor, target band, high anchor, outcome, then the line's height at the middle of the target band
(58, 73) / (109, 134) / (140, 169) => 8.6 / 2.78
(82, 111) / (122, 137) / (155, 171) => -0.1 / 2.35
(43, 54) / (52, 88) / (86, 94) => -2.8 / 2.45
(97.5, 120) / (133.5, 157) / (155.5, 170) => -3.3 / 2.45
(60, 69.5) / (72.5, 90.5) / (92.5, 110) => -0.4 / 2.29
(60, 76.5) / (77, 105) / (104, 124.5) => 2.2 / 2.16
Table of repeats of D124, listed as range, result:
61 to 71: 2.74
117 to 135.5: 2.08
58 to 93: 2.5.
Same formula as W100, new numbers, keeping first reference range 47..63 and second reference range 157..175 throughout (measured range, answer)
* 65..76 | 0.045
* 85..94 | 0.393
